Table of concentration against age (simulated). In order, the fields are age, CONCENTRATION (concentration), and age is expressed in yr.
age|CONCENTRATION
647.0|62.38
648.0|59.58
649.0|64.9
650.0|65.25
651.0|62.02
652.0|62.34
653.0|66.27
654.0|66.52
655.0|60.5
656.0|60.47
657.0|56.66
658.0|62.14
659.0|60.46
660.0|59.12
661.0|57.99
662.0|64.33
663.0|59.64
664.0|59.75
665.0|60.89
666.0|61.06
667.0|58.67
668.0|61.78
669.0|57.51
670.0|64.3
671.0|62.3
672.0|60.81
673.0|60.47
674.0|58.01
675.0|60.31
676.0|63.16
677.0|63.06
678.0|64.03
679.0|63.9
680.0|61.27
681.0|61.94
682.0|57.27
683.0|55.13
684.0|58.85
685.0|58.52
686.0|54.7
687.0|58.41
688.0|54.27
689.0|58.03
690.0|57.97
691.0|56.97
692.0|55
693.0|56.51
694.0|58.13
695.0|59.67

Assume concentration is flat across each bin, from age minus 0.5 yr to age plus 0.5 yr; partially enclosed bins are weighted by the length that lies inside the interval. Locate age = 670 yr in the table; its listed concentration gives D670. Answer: 64.3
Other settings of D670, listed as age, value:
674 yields 58.01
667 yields 58.67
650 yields 65.25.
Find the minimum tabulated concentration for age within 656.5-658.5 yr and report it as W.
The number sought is 56.66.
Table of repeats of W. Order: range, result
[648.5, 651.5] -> 62.02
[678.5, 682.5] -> 57.27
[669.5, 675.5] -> 58.01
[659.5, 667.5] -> 57.99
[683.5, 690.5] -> 54.27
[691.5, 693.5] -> 55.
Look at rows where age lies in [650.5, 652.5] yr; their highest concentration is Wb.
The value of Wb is 62.34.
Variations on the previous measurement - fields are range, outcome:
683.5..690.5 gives 58.85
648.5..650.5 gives 65.25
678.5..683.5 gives 63.9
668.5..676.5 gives 64.3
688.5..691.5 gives 58.03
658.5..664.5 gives 64.33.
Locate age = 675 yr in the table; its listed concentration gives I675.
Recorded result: 60.31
